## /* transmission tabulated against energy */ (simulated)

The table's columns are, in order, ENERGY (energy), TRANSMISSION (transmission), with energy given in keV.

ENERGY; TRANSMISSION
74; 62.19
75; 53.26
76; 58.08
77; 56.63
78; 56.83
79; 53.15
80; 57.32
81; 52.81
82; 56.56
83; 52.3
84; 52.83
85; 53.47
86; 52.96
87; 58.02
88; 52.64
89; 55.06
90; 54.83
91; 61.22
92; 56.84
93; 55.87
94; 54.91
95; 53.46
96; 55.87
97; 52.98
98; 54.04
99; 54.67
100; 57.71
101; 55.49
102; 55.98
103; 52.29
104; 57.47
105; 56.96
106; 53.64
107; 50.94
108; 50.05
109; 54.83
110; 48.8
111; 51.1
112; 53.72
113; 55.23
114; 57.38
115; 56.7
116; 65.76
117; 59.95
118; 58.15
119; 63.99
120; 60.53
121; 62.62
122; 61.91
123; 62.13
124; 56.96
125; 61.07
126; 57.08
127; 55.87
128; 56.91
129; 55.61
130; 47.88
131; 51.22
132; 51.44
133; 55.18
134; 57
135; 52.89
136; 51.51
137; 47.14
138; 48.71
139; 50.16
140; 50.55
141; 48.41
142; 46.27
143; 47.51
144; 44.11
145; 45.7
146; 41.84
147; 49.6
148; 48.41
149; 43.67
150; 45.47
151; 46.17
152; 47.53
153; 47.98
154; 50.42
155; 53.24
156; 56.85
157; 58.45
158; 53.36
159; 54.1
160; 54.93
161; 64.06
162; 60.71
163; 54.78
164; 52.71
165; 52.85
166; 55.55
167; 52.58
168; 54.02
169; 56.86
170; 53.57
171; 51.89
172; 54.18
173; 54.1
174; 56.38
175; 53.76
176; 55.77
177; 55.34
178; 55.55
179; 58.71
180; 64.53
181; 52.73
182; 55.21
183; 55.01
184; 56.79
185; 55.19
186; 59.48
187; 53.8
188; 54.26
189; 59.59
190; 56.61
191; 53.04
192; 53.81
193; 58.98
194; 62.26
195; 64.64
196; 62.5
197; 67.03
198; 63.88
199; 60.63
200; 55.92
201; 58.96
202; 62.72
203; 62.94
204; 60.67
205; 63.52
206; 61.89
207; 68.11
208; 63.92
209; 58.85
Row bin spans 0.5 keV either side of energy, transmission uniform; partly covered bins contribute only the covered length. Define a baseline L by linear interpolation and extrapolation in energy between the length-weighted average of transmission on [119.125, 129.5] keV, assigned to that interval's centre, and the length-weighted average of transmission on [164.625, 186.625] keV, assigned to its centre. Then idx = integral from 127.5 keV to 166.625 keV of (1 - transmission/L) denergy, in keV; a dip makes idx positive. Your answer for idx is 4.2 keV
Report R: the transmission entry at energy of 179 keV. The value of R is 58.71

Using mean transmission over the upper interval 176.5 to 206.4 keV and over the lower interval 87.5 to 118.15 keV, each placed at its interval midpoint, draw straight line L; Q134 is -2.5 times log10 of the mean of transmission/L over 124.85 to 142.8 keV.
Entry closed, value 0.09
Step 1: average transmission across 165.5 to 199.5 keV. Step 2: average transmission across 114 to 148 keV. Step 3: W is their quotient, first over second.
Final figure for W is 1.06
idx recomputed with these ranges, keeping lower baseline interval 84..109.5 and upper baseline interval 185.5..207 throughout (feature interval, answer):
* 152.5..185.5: 1.92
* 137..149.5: 2.22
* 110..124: -0.70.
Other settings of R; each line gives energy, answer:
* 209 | 58.85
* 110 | 48.8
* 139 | 50.16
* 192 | 53.81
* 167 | 52.58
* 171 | 51.89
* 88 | 52.64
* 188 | 54.26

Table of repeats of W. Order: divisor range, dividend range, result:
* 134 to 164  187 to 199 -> 1.17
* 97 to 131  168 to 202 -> 1.02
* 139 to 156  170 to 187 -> 1.17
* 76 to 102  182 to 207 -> 1.08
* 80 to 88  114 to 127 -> 1.11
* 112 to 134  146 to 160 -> 0.87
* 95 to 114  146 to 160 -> 0.93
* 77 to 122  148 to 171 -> 0.95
